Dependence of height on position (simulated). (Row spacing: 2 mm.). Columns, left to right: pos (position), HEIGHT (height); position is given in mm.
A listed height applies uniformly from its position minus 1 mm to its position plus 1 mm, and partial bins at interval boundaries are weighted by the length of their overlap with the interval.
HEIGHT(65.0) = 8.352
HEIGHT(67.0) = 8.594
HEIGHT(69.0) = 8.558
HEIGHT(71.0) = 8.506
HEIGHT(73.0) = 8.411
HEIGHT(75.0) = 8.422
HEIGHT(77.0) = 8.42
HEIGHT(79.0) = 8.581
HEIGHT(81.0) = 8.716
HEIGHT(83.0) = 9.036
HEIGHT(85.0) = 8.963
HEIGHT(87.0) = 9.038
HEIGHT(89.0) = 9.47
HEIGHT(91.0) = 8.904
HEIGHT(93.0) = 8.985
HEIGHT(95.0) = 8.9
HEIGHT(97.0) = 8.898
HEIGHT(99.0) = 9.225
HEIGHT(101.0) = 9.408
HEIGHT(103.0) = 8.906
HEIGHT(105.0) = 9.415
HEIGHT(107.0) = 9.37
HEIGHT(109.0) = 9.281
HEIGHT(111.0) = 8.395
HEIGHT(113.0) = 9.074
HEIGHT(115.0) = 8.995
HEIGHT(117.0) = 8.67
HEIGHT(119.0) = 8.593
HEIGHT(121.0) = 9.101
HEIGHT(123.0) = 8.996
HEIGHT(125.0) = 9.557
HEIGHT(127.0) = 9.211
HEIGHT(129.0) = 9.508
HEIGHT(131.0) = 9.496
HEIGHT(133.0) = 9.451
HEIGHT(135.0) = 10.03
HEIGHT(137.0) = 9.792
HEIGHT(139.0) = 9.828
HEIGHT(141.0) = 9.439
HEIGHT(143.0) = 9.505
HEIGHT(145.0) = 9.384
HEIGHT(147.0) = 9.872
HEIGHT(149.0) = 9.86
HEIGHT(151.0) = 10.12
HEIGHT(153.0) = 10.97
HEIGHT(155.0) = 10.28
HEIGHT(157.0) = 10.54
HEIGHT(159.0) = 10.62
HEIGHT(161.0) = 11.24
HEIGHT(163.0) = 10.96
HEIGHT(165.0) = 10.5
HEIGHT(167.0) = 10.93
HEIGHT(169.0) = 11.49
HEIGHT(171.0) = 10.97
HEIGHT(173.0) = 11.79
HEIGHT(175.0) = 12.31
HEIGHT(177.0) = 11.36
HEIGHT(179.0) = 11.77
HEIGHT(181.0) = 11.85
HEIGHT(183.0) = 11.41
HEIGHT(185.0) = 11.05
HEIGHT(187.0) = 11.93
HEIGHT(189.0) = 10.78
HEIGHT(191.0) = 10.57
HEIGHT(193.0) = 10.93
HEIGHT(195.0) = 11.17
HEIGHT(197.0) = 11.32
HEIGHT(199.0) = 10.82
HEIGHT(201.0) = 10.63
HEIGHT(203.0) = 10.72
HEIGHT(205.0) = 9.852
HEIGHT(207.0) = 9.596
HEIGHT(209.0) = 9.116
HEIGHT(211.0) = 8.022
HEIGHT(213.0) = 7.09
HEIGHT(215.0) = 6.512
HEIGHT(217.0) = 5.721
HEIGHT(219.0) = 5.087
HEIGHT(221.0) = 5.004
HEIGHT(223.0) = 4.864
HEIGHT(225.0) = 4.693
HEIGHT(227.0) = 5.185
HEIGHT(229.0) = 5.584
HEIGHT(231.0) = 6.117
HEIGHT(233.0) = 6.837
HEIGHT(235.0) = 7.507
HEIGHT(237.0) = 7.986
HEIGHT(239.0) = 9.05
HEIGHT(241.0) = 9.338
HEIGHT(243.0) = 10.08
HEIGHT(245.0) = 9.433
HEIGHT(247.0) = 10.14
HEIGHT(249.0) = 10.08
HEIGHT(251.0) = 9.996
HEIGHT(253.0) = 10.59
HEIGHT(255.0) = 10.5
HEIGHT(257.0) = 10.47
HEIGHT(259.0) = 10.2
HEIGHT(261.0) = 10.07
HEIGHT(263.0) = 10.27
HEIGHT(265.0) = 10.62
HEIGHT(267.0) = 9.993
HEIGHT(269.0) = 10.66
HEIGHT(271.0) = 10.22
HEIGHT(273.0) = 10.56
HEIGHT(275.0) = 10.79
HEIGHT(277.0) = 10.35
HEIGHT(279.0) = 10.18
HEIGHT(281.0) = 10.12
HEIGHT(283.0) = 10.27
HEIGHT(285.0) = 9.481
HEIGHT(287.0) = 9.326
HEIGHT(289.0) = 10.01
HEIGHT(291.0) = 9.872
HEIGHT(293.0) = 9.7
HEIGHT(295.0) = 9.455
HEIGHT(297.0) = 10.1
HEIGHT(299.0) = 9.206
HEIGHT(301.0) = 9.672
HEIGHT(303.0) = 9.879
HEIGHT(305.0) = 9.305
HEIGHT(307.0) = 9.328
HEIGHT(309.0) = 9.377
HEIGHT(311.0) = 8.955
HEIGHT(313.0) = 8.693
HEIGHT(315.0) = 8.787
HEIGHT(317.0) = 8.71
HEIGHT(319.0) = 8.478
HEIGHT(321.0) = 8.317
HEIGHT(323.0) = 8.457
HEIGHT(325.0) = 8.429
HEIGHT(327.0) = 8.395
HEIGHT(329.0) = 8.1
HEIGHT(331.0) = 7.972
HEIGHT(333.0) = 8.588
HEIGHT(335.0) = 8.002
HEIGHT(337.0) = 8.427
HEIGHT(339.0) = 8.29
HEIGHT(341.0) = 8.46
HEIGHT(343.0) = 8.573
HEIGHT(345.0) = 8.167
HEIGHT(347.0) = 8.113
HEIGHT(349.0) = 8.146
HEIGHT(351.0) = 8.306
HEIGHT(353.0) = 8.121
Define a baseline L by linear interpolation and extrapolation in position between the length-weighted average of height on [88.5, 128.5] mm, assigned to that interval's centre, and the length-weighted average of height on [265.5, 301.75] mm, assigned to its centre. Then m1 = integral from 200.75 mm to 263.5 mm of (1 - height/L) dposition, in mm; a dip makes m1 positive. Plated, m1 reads 9.4 mm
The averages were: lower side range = 9.07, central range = 8.28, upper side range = 10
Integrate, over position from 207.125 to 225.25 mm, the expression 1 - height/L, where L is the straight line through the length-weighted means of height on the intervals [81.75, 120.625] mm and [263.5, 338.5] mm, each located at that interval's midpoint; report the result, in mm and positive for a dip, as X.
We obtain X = 5.4 mm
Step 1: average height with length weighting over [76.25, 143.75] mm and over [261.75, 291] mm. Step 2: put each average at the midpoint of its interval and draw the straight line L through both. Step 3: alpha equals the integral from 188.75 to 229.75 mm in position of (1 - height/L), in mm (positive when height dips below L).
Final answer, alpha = 6.4 mm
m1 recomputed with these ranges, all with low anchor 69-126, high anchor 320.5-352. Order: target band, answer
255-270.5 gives -3.4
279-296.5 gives -2.9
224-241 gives 3.5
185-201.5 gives -4.5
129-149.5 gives -1.9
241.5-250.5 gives -1.4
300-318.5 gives -1.8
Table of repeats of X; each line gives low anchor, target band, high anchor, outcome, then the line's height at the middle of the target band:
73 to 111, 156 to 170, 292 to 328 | -3.0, 9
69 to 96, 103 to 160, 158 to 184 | 3.7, 10.2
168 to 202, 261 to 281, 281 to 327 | -1.1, 9.83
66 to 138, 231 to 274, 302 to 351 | -4.6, 8.72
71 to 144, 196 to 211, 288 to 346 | -1.9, 9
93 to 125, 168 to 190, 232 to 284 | -4.9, 9.42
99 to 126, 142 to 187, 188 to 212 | -4.9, 9.8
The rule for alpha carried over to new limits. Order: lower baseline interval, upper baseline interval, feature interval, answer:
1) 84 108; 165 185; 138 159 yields 1.3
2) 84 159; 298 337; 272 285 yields -2.1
